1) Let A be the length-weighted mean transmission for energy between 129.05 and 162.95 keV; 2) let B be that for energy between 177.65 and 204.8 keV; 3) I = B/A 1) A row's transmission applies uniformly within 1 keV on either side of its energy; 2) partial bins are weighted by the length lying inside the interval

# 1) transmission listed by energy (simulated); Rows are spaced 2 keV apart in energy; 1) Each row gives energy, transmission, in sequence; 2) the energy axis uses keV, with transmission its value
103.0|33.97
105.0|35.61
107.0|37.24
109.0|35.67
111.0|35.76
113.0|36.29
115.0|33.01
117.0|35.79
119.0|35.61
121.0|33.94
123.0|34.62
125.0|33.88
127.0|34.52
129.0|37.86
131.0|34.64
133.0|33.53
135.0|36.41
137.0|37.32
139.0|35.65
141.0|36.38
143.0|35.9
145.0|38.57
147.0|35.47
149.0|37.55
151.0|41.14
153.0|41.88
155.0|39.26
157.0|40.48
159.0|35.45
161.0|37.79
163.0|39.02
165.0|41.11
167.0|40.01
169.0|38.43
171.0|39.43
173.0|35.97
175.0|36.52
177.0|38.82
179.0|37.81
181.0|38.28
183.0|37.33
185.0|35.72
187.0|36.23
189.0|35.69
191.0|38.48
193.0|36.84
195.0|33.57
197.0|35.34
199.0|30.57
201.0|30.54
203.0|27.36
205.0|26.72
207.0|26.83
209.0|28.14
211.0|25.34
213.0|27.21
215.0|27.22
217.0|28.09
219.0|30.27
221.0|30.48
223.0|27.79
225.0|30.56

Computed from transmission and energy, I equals 0.93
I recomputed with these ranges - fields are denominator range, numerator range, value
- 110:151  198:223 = 0.79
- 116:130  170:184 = 1.07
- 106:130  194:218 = 0.82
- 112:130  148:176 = 1.11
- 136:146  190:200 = 0.95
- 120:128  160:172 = 1.15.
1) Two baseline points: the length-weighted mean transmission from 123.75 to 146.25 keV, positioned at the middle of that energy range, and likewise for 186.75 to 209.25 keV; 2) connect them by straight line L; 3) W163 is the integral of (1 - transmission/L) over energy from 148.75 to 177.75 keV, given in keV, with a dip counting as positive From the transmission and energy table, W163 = -4.0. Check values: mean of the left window 35.9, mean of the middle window 38.9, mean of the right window 32.2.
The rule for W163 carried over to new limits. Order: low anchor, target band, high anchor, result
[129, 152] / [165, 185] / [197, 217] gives -3.6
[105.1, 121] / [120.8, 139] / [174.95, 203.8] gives 0.1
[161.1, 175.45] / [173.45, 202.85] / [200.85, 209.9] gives -2.6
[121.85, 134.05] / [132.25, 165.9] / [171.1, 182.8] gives -1.7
